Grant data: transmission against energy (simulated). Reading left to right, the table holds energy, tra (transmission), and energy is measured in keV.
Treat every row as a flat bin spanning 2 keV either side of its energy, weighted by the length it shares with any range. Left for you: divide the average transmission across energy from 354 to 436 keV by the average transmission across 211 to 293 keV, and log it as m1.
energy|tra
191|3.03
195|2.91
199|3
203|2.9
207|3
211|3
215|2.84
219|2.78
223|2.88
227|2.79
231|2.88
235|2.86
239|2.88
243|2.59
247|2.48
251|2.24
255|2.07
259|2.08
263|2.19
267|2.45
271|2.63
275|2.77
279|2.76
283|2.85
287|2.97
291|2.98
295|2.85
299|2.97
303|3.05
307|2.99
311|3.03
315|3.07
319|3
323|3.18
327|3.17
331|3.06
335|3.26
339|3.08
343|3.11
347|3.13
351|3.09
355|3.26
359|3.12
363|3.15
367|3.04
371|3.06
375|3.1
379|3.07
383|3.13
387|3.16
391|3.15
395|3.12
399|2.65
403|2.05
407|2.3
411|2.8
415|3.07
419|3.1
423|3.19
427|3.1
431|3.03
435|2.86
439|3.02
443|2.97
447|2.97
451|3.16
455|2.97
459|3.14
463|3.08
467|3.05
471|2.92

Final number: 1.12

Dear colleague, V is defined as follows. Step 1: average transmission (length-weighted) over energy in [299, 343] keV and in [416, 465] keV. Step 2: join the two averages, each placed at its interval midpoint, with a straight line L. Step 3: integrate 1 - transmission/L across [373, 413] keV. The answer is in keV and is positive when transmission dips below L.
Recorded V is 2.8 keV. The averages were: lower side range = 3.08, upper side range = 3.05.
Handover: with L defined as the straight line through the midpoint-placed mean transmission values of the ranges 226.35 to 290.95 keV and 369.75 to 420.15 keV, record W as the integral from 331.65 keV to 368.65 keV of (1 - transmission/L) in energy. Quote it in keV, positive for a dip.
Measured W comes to -4.4 keV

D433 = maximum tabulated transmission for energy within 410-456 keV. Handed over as 3.19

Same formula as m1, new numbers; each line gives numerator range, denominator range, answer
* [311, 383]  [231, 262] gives 1.26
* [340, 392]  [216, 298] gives 1.17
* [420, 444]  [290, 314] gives 1.02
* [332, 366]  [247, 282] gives 1.30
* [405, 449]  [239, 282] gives 1.20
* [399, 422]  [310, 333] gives 0.87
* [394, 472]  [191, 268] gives 1.09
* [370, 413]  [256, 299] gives 1.08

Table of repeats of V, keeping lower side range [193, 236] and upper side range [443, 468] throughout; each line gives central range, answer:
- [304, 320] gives -0.4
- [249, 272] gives 5.2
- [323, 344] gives -1.2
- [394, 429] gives 2.5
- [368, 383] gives -0.4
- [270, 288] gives 0.9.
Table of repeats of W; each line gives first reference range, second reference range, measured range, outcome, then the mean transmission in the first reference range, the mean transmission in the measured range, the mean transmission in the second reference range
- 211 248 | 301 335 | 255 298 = 4.6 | 2.8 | 2.63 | 3.08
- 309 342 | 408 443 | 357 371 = -0.1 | 3.11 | 3.1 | 3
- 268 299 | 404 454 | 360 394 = -2.4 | 2.83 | 3.11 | 2.95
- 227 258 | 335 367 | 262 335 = -1.0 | 2.57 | 2.91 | 3.14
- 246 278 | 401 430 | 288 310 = -4.4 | 2.37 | 2.97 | 2.81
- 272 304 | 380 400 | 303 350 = -2.3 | 2.89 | 3.1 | 3.06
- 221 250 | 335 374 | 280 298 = 0.1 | 2.75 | 2.91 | 3.12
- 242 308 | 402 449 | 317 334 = -2.4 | 2.64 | 3.11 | 2.89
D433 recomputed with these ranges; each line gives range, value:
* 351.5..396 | 3.26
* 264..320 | 3.07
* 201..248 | 3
